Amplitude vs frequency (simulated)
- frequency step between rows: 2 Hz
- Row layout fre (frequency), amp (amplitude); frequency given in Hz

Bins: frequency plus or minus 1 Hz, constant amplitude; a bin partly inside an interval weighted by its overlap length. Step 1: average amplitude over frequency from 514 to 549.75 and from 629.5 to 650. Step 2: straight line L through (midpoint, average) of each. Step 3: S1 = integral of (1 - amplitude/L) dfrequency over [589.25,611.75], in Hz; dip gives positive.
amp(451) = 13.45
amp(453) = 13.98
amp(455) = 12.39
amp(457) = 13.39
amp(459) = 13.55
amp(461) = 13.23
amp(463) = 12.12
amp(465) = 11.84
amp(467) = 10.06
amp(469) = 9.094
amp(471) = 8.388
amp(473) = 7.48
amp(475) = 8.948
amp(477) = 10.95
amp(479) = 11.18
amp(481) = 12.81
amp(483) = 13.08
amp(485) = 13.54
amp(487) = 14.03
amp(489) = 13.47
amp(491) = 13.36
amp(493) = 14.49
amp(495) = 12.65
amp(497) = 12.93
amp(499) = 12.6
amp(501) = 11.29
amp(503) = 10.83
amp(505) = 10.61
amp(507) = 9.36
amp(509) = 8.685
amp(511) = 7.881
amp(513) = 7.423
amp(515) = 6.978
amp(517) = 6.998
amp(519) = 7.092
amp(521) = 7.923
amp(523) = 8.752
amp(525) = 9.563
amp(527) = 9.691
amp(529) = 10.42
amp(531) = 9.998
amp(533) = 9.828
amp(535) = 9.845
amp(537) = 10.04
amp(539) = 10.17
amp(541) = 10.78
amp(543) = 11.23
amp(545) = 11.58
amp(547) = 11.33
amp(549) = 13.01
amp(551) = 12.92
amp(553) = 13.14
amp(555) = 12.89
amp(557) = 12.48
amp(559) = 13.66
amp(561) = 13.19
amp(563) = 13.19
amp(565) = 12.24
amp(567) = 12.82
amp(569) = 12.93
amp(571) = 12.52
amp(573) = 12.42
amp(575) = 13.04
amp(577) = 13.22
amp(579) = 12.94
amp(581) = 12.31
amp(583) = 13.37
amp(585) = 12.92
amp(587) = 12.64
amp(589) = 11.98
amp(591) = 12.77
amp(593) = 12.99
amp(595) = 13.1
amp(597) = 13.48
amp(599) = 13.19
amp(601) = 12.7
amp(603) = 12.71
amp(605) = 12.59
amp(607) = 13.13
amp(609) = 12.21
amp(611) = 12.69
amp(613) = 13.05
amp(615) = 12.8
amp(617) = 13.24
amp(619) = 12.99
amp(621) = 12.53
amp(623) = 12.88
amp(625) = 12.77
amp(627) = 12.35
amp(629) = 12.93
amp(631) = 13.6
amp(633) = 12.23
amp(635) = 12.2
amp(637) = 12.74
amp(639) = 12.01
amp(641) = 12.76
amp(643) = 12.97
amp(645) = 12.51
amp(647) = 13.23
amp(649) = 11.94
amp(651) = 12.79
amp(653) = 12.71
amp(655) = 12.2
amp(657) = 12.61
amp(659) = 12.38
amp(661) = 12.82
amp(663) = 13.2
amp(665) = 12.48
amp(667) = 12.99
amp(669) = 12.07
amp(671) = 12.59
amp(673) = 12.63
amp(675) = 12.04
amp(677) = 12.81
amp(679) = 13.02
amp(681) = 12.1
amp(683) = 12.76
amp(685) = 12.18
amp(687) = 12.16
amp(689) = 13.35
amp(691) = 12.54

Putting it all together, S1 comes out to -2.5 Hz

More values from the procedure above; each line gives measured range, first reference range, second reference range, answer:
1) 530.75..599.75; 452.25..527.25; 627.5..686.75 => -3.9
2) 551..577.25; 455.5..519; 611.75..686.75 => -2.5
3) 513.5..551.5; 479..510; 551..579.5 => 8.4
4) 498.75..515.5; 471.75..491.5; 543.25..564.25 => 3.7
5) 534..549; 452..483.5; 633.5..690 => 1.2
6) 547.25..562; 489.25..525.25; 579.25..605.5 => -1.7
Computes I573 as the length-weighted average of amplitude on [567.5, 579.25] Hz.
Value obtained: 12.8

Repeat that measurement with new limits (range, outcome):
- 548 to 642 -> 12.8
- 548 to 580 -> 12.9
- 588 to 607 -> 12.8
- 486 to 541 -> 10.3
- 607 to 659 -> 12.7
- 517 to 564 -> 10.9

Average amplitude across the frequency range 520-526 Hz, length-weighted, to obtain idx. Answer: 8.75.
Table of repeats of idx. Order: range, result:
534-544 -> 10.4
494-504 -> 12.1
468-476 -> 8.48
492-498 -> 13.4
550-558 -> 12.9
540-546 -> 11.2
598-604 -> 12.9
